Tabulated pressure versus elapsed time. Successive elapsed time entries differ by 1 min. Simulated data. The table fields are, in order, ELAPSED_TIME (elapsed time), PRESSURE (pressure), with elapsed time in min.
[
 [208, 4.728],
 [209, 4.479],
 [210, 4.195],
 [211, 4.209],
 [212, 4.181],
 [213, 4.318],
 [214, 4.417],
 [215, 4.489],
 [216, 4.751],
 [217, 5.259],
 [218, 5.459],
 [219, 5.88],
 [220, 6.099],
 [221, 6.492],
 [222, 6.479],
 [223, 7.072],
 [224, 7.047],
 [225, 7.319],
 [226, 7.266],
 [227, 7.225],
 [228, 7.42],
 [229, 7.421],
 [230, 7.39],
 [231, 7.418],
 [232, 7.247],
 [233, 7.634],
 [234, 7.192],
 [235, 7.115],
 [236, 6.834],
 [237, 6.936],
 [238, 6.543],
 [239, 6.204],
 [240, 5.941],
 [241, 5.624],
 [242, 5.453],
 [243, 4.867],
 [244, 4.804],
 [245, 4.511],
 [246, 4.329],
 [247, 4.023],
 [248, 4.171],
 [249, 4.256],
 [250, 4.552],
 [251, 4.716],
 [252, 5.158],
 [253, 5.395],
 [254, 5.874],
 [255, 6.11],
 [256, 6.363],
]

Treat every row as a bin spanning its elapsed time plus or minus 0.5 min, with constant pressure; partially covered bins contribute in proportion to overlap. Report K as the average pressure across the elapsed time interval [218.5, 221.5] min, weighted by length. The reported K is 6.16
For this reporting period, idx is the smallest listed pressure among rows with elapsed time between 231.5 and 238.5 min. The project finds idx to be 6.543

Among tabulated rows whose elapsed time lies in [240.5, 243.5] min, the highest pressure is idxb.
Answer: 5.624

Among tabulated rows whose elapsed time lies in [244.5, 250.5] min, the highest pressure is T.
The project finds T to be 4.552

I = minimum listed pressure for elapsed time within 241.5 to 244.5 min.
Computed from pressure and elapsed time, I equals 4.804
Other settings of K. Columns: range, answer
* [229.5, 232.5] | 7.35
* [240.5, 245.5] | 5.05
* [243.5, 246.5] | 4.55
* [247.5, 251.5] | 4.42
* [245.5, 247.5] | 4.18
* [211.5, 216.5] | 4.43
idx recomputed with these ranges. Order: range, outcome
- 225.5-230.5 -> 7.225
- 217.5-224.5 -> 5.459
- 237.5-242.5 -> 5.453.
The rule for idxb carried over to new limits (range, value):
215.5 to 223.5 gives 7.072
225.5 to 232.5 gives 7.421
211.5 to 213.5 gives 4.318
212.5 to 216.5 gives 4.751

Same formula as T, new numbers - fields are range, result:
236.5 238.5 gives 6.936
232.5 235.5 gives 7.634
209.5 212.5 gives 4.209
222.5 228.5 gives 7.42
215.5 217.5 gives 5.259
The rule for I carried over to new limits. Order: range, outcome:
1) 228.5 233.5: 7.247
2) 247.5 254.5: 4.171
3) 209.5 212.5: 4.181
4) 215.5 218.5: 4.751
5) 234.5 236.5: 6.834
